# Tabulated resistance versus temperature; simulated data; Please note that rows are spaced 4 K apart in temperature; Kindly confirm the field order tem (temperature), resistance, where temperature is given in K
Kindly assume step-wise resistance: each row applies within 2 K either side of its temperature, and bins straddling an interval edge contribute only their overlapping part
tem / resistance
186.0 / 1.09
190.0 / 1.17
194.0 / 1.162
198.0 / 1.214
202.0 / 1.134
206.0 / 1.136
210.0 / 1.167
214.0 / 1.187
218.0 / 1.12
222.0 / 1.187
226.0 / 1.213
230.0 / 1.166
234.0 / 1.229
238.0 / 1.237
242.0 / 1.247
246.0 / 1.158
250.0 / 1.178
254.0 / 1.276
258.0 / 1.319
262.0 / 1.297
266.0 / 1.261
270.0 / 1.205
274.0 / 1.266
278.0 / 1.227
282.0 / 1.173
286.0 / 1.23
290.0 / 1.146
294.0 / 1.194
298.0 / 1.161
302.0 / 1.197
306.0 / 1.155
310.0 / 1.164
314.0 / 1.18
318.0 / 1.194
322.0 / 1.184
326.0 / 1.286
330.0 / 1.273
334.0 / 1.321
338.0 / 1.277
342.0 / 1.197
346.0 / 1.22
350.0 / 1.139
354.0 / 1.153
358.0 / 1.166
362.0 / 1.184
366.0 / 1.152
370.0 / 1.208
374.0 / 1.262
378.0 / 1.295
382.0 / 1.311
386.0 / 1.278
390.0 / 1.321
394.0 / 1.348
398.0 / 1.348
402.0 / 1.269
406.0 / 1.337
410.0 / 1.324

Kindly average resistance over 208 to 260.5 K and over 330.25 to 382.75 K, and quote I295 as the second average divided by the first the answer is 1.01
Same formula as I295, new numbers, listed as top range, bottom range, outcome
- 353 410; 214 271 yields 1.04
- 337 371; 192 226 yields 1.02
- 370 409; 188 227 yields 1.12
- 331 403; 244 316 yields 1.03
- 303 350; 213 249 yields 1.02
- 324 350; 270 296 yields 1.04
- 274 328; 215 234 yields 1.01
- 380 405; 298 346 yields 1.08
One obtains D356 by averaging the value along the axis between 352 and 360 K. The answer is 1.16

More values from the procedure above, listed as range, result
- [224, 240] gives 1.21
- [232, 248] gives 1.22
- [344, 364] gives 1.17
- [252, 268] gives 1.29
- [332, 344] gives 1.26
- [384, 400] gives 1.32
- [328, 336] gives 1.3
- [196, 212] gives 1.16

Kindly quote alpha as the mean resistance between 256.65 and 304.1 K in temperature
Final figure 1.22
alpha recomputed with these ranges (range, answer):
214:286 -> 1.22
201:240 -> 1.18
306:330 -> 1.2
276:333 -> 1.2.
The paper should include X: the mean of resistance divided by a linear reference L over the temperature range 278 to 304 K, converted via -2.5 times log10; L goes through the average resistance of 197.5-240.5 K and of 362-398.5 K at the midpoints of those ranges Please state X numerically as 0.03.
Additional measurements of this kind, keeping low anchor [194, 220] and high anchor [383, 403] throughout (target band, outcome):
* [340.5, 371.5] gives 0.09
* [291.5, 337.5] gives 0.03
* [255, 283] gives -0.04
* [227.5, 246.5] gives -0.02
